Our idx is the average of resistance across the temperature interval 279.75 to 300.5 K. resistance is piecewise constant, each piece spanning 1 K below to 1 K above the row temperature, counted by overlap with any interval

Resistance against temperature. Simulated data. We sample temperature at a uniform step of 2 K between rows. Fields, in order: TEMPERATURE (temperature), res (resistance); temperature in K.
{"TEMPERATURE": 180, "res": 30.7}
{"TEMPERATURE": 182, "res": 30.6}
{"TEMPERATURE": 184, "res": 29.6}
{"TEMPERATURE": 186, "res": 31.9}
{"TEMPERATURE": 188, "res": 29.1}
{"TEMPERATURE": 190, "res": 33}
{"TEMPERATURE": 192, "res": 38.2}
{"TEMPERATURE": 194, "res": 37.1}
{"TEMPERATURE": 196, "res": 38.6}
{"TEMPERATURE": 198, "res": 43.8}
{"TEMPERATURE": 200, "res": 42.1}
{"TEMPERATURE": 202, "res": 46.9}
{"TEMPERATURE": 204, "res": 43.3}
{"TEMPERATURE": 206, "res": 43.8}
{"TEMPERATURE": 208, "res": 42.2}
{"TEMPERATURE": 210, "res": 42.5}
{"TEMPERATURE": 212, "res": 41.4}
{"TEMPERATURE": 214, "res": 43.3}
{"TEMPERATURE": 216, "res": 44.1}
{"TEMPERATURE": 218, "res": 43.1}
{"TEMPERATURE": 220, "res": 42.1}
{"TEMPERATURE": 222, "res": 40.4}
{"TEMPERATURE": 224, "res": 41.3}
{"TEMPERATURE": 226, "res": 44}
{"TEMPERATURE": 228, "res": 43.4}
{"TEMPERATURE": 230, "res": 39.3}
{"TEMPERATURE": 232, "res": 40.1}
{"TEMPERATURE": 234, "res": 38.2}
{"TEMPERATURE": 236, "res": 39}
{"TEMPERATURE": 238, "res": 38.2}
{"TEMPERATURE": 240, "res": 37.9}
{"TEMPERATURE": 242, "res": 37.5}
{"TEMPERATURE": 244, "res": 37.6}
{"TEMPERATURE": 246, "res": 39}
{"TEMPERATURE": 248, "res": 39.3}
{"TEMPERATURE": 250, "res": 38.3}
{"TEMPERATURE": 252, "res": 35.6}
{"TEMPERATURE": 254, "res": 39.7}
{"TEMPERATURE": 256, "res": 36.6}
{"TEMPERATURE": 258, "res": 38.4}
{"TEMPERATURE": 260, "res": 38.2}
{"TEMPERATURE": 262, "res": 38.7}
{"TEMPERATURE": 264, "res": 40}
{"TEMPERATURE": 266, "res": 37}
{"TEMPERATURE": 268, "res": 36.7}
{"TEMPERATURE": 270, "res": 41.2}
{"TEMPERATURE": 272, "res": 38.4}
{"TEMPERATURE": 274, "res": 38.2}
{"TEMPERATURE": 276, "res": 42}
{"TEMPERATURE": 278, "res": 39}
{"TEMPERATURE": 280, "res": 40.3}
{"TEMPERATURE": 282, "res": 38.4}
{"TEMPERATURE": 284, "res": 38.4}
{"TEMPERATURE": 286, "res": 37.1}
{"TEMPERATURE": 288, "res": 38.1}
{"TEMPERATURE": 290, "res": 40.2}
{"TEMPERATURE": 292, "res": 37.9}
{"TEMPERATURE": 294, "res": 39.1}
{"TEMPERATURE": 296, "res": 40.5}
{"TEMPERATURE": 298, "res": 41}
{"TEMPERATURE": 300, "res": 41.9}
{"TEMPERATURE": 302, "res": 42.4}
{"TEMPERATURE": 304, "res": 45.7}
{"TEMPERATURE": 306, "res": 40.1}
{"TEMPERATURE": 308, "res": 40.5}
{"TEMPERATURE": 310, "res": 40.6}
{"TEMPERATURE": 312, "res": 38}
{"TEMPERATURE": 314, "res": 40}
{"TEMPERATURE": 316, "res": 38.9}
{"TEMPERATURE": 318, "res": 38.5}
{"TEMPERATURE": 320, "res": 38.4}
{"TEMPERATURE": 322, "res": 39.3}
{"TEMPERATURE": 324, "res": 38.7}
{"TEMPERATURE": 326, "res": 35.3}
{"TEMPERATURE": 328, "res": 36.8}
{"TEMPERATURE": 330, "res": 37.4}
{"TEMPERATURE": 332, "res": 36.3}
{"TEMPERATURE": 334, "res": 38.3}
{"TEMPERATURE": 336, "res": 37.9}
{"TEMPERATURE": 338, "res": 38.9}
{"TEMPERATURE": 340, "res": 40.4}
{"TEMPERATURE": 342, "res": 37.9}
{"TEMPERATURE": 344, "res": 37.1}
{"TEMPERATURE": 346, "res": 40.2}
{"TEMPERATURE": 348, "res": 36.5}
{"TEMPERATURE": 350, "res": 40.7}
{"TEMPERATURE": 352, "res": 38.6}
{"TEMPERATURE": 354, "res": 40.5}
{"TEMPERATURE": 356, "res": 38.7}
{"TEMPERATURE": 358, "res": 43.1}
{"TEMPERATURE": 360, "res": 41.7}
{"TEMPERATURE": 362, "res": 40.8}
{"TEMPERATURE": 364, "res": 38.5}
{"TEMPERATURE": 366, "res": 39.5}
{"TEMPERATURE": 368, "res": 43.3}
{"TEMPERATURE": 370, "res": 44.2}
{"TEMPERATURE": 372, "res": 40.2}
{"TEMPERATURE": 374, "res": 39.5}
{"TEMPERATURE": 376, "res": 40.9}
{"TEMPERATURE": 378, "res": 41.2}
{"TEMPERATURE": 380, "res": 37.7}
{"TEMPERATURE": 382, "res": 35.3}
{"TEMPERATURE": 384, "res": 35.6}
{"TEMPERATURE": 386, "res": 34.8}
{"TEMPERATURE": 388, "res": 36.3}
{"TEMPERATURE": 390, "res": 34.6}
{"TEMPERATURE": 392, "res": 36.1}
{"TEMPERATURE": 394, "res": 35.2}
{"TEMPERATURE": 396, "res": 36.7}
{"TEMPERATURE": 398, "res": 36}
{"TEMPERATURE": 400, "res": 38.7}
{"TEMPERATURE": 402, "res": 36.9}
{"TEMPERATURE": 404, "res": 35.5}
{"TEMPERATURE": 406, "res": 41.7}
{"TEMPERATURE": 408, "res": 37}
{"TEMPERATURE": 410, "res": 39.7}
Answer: 39.3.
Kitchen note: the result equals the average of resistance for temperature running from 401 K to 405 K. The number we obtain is 36.2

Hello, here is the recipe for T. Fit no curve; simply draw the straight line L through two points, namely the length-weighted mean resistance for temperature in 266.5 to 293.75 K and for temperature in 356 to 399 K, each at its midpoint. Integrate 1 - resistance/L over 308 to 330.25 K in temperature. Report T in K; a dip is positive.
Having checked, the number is 0.17 K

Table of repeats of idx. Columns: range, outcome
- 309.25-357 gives 38.5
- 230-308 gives 39.1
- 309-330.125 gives 38.4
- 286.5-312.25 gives 40.5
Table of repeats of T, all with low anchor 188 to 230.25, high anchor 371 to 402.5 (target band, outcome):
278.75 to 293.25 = 0.3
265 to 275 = 0.4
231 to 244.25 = 0.7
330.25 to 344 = 0.1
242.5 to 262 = 1.1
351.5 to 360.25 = -0.6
